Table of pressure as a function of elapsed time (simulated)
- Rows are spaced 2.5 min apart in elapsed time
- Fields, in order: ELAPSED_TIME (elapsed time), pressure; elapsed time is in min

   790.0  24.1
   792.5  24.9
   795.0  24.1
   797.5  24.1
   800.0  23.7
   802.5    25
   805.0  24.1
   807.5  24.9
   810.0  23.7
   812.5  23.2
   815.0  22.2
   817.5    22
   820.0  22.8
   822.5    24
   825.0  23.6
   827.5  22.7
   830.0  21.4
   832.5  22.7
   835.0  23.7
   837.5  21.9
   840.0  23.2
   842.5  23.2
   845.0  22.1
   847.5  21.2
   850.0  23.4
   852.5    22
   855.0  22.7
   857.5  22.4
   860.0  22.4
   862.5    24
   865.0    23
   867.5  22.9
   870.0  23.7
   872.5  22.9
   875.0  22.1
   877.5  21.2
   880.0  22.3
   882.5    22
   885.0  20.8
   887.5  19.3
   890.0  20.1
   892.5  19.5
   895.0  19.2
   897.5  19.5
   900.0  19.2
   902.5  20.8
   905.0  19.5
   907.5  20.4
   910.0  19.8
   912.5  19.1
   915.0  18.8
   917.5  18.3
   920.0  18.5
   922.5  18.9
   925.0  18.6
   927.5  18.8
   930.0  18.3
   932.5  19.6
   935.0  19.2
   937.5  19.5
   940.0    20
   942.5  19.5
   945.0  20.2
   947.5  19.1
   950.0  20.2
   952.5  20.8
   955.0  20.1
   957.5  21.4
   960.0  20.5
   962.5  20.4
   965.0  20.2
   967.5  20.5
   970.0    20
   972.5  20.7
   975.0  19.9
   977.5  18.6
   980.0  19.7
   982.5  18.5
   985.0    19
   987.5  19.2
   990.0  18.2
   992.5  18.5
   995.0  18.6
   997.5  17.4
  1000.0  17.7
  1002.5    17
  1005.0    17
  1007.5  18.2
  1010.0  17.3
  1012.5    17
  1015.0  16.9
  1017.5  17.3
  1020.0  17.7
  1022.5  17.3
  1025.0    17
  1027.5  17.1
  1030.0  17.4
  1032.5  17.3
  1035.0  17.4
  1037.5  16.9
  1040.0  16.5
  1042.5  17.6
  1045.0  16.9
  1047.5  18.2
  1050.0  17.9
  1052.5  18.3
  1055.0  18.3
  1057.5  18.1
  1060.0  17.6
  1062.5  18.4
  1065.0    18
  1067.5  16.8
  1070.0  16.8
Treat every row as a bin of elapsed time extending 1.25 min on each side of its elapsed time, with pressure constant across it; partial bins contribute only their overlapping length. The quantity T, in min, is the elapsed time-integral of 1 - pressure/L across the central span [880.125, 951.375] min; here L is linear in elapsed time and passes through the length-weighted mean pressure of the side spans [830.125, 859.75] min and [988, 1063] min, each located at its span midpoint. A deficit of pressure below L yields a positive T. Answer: 3.5 min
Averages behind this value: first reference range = 22.5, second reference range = 17.6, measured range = 19.6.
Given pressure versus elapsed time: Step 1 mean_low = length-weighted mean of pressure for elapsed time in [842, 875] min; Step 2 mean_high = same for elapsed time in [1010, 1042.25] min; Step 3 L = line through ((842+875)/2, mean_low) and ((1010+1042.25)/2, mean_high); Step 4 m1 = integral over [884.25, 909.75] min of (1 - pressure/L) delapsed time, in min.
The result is 1.9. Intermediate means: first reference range 22.7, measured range 19.8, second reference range 17.2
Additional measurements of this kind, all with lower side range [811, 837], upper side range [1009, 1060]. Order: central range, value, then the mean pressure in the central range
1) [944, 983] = -1.70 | 20.1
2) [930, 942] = 0.30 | 19.4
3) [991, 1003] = 0.32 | 17.9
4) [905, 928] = 1.57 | 19.1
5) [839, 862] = -0.44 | 22.6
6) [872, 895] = 0.35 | 21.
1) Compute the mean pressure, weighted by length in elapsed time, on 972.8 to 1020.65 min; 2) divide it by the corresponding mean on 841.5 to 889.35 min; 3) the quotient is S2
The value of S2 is 0.82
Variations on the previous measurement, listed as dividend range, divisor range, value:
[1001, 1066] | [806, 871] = 0.76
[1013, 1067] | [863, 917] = 0.84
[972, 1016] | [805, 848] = 0.80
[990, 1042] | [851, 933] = 0.84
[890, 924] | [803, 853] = 0.84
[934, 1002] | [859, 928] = 0.95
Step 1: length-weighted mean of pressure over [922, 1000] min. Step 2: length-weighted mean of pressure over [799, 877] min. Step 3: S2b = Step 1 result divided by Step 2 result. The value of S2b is 0.8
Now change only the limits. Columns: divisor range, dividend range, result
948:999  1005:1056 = 0.89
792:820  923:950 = 0.81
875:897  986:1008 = 0.87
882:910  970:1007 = 0.93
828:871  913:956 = 0.85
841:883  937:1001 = 0.87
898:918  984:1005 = 0.93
